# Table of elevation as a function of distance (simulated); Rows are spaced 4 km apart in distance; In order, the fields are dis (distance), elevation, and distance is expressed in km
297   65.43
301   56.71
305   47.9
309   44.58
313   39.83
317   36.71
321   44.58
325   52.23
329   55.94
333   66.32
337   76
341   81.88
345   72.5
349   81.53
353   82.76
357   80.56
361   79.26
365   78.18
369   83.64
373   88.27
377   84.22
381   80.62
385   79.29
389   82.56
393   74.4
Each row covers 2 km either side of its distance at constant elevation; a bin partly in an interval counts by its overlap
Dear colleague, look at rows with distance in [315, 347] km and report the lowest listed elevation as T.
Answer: 36.71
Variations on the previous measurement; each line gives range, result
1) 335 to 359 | 72.5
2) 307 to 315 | 39.83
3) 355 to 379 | 78.18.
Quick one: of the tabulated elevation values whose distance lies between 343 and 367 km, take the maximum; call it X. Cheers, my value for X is 82.76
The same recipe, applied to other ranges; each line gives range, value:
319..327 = 52.23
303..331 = 55.94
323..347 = 81.88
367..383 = 88.27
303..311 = 47.9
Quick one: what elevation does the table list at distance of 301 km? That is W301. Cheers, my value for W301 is 56.71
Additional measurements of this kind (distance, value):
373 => 88.27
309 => 44.58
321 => 44.58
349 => 81.53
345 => 72.5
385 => 79.29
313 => 39.83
